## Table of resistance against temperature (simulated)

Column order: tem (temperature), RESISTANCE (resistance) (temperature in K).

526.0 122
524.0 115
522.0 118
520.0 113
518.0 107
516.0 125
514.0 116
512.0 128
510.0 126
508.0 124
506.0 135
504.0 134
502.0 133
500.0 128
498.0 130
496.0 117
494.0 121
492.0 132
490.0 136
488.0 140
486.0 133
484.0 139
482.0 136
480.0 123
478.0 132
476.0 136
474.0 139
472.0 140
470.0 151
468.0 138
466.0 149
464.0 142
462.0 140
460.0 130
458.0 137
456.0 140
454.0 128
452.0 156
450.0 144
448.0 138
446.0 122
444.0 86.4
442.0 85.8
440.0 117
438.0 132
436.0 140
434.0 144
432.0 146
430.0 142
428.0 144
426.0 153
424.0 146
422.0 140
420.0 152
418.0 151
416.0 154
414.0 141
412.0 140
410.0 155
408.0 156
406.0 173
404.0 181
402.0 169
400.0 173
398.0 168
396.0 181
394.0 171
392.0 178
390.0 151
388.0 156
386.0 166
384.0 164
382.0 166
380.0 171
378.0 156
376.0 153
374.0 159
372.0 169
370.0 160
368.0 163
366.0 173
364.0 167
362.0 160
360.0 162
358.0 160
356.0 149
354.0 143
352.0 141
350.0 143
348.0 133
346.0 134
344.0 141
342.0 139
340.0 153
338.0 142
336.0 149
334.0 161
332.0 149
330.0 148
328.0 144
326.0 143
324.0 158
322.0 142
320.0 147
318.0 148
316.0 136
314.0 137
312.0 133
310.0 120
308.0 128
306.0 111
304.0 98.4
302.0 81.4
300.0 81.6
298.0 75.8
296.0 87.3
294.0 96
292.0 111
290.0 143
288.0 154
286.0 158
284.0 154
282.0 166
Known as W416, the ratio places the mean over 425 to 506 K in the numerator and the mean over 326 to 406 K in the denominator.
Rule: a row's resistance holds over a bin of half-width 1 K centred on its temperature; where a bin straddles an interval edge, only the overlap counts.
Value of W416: 0.85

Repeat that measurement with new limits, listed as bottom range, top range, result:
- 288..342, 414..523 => 1.04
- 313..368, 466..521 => 0.88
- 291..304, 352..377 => 1.78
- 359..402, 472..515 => 0.79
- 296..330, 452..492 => 1.11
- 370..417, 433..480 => 0.82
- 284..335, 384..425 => 1.25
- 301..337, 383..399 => 1.23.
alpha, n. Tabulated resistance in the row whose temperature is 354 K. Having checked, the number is 143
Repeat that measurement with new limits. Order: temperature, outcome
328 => 144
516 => 125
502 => 133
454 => 128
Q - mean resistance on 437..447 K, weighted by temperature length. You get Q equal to 109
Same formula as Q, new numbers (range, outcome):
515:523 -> 116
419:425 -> 146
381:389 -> 163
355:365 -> 160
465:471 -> 146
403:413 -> 161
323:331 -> 148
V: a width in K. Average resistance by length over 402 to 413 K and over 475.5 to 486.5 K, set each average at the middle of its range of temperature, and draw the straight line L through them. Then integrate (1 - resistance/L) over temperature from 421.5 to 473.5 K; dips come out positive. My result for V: 3.58 K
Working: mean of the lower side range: 162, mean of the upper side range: 133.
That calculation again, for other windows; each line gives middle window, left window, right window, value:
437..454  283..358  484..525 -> 0.7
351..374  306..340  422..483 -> -3.1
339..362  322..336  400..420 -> 0.9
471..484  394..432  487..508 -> 0.2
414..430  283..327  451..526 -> -2.3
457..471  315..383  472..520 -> -0.7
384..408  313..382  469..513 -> -4.0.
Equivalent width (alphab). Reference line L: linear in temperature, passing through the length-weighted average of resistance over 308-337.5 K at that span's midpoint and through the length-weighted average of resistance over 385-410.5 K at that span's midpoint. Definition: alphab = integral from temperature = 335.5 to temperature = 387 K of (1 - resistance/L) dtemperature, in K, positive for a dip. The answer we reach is 0.50 K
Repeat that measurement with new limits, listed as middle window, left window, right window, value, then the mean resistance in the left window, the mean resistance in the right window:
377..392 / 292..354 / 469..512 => -3.6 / 130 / 133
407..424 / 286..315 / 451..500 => -2.7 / 113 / 136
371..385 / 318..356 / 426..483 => -2.1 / 145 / 135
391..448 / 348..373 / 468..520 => -1.0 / 157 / 130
